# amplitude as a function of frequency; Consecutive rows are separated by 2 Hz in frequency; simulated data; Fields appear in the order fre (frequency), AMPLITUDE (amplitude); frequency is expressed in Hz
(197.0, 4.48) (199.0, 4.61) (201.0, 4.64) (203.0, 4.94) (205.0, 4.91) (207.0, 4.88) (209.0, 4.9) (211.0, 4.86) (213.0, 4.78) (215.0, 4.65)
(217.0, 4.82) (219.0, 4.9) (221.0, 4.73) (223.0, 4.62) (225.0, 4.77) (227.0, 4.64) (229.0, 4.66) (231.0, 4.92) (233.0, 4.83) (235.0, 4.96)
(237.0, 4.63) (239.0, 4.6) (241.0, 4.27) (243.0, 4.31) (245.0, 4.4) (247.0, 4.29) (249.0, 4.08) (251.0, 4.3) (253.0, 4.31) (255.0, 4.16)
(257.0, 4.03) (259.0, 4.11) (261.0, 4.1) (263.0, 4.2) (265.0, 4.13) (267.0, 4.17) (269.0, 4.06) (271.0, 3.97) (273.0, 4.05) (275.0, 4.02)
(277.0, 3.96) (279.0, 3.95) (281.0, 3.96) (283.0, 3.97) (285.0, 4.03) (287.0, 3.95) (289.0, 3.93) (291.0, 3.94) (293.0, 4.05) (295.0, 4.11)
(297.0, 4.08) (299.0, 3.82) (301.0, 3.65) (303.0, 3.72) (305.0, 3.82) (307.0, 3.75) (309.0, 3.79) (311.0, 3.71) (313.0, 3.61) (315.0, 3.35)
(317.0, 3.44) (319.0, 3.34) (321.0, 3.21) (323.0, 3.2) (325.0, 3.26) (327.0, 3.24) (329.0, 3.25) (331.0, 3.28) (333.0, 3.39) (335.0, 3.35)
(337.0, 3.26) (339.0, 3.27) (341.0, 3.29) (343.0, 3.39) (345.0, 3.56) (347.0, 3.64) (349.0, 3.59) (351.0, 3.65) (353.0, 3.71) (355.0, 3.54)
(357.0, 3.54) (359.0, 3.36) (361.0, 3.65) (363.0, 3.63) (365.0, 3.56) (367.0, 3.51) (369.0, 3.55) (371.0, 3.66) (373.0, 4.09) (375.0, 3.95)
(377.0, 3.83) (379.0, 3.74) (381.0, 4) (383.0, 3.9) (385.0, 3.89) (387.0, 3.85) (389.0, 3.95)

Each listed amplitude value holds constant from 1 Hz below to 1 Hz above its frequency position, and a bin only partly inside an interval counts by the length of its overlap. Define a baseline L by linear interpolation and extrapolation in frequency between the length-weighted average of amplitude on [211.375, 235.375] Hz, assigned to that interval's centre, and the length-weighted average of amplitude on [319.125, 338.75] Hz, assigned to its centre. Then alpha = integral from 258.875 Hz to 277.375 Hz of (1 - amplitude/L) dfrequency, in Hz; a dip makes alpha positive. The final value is 0.25 Hz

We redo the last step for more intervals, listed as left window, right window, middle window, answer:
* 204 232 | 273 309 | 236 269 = 1.0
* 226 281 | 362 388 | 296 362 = 7.8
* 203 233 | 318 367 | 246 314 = 1.9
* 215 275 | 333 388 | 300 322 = 2.1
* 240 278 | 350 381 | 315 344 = 4.1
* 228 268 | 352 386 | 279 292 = 0.6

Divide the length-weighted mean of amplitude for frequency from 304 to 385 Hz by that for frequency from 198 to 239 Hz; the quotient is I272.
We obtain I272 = 0.7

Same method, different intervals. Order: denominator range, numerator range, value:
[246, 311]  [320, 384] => 0.88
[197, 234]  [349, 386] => 0.78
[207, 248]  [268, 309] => 0.84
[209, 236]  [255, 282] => 0.85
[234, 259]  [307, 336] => 0.78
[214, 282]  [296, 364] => 0.80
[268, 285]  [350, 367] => 0.90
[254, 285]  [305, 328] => 0.85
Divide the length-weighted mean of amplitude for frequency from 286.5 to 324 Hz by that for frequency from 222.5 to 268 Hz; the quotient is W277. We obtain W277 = 0.84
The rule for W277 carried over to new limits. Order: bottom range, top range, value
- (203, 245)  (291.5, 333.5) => 0.76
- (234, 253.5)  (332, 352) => 0.78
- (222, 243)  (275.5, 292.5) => 0.85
